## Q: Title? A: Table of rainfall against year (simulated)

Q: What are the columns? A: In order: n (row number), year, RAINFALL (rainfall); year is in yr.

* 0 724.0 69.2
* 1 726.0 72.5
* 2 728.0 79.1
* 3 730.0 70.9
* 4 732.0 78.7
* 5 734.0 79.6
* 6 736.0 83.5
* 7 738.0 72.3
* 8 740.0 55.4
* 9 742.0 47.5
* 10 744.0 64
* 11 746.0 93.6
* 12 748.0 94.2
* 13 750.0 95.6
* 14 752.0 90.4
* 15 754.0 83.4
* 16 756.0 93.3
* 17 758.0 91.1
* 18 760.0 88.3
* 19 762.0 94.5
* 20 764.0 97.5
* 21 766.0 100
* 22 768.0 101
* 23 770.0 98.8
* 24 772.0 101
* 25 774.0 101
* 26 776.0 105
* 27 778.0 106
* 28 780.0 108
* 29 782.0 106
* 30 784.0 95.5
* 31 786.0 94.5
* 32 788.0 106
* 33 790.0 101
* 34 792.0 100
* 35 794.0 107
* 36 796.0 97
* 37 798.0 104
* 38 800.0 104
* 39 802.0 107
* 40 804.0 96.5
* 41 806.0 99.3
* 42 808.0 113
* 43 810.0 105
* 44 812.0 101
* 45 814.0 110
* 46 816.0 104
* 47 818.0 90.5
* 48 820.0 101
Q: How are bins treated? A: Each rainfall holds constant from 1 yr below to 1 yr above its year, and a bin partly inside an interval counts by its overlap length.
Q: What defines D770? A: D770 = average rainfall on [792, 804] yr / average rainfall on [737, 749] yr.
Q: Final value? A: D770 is 1.45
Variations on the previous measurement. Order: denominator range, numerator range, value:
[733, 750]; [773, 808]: 1.37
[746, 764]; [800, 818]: 1.13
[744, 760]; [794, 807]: 1.13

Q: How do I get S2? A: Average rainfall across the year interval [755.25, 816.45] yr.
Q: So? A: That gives 101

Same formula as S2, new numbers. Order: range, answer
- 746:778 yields 95.9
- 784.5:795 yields 101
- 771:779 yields 103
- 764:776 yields 101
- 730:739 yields 77.7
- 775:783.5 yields 106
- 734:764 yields 82.4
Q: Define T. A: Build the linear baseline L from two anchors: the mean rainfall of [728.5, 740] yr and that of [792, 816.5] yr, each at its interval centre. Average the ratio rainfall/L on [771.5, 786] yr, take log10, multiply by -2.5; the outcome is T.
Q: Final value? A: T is -0.10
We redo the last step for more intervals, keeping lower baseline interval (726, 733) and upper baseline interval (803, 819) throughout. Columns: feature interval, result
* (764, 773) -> -0.13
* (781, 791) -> -0.07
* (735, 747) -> 0.15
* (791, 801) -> -0.05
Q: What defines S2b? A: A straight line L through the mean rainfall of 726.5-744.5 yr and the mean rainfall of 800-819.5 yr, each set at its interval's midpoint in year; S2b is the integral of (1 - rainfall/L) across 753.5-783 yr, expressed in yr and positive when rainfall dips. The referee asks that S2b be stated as -4.8 yr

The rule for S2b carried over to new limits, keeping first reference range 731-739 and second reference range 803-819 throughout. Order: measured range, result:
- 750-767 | -1.3 yr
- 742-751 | 0.0 yr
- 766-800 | -3.1 yr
